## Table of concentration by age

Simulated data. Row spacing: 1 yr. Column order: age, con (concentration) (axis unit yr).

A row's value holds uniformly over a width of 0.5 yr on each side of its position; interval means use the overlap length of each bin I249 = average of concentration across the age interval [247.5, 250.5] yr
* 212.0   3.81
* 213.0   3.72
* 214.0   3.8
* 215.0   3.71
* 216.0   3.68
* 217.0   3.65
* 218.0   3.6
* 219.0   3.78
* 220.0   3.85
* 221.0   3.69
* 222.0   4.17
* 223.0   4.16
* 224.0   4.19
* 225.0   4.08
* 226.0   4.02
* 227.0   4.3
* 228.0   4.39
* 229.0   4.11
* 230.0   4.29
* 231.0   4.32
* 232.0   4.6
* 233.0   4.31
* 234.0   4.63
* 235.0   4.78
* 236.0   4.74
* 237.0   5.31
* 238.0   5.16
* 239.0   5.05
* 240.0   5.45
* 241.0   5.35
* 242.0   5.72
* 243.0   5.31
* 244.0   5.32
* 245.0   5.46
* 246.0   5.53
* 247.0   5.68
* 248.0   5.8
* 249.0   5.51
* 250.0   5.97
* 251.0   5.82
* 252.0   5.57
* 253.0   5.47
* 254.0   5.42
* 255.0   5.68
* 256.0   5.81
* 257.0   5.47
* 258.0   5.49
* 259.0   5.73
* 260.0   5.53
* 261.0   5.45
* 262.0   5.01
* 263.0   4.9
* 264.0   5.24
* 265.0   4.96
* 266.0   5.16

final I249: 5.76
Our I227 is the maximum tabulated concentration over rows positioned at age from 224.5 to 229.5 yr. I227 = 4.39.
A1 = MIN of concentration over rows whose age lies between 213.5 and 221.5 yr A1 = 3.6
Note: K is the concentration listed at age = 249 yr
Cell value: 5.51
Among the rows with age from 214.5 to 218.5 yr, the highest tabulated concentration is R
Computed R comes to 3.71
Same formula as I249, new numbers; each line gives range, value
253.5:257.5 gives 5.59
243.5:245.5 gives 5.39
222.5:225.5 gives 4.14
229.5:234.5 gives 4.43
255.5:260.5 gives 5.61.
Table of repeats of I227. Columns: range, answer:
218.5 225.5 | 4.19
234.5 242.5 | 5.72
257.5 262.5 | 5.73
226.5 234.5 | 4.63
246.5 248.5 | 5.8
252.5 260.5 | 5.81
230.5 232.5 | 4.6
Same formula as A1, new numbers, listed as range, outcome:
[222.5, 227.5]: 4.02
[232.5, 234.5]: 4.31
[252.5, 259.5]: 5.42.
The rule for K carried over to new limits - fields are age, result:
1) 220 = 3.85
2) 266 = 5.16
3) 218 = 3.6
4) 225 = 4.08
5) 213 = 3.72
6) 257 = 5.47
